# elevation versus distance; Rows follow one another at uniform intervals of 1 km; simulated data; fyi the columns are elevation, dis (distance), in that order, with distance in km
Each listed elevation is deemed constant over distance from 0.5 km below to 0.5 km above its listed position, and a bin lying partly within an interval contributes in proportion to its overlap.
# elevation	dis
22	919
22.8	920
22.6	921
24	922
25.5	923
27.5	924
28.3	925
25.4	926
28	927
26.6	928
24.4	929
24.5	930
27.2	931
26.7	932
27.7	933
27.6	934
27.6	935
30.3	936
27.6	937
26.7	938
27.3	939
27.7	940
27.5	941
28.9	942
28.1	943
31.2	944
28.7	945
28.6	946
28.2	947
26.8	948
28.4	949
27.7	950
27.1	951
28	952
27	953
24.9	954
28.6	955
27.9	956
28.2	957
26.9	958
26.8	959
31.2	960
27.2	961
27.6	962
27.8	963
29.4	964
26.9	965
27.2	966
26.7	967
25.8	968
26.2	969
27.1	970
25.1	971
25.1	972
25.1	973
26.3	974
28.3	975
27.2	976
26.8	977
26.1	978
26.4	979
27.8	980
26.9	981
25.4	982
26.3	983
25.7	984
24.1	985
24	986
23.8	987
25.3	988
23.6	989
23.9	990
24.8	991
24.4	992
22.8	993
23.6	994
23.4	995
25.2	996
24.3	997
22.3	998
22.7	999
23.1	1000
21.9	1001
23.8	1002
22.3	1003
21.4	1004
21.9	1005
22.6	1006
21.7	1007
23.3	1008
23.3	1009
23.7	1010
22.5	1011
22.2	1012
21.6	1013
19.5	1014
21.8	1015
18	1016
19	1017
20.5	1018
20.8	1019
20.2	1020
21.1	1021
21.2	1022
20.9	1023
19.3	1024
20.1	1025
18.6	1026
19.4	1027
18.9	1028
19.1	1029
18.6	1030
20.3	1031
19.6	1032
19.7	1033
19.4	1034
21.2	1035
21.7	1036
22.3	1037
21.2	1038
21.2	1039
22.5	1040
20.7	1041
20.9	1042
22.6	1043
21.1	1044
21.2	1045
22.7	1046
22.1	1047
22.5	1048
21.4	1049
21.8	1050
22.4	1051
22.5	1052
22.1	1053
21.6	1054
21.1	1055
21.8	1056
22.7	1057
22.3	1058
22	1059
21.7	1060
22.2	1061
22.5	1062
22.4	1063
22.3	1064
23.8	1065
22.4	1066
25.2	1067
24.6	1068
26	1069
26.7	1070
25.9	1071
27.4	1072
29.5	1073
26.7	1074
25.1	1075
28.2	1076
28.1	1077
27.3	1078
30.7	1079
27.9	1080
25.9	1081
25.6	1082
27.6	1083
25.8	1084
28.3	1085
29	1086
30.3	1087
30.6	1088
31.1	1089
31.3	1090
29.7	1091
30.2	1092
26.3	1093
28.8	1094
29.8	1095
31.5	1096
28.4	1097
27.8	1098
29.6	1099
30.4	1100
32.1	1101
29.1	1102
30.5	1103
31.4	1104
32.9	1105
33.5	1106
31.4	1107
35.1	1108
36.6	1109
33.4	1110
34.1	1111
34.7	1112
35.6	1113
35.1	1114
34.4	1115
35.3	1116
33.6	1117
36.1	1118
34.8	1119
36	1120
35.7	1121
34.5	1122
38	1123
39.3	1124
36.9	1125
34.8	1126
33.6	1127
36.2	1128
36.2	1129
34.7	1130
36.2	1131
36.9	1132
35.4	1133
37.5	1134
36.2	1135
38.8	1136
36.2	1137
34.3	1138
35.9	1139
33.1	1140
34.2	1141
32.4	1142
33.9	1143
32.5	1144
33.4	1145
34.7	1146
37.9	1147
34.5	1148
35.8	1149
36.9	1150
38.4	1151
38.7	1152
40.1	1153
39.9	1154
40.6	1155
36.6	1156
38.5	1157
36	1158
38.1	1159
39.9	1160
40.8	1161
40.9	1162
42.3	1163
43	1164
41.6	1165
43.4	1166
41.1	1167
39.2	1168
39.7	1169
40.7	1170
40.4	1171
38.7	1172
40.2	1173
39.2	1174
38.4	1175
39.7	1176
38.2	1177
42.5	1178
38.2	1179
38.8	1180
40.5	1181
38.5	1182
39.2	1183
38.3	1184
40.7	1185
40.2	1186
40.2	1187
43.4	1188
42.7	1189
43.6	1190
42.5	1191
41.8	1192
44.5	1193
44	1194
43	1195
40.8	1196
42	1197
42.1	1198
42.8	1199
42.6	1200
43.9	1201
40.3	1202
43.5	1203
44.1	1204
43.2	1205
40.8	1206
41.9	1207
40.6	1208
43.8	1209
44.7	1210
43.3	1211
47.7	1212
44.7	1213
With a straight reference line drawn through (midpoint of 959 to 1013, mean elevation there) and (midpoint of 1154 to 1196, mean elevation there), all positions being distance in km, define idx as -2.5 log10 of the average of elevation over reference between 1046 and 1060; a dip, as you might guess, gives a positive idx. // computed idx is 0.35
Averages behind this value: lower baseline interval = 25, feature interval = 22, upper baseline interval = 40.5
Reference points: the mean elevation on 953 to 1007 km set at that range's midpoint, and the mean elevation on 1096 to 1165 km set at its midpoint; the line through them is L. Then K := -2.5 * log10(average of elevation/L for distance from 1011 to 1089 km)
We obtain 0.30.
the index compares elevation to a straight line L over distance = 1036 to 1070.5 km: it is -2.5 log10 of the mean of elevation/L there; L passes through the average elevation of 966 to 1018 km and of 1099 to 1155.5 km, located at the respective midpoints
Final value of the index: 0.28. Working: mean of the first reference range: 24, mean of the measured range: 22.4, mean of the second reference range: 35.1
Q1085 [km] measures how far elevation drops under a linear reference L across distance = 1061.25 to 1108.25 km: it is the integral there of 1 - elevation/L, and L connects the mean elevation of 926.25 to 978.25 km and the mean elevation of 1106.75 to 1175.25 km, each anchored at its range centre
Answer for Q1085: 8.24 km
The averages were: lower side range 27.4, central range 28.2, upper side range 37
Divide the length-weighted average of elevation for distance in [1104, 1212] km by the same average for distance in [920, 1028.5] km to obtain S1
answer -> 1.54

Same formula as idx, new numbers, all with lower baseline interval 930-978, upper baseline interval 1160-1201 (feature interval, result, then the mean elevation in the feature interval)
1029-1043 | 0.48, 20.7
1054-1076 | 0.38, 24.1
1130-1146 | 0.10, 35.1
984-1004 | 0.25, 23.6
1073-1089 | 0.25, 28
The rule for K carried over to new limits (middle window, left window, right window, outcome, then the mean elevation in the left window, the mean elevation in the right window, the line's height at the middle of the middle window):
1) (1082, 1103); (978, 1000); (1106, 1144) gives 0.119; 24.6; 35.3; 32.7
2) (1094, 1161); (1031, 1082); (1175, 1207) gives -0.067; 23.3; 41.5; 32.9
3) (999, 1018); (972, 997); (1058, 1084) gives 0.160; 25.3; 25.5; 25.3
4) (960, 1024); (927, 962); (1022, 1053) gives 0.007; 27.6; 20.9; 24.2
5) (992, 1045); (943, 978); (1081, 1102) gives 0.298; 27.4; 29.1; 28.2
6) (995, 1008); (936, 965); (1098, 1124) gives 0.290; 28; 33.7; 29.8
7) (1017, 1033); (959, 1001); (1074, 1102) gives 0.330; 25.6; 28.8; 26.9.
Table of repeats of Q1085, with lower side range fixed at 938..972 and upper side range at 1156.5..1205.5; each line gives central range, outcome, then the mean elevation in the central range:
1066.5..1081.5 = 3.3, 27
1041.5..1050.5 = 3.0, 21.8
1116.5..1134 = 0.8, 35.9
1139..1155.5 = 1.2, 36.1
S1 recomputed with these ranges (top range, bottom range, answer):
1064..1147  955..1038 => 1.34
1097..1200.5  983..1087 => 1.63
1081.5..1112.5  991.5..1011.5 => 1.33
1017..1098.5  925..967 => 0.87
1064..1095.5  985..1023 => 1.22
